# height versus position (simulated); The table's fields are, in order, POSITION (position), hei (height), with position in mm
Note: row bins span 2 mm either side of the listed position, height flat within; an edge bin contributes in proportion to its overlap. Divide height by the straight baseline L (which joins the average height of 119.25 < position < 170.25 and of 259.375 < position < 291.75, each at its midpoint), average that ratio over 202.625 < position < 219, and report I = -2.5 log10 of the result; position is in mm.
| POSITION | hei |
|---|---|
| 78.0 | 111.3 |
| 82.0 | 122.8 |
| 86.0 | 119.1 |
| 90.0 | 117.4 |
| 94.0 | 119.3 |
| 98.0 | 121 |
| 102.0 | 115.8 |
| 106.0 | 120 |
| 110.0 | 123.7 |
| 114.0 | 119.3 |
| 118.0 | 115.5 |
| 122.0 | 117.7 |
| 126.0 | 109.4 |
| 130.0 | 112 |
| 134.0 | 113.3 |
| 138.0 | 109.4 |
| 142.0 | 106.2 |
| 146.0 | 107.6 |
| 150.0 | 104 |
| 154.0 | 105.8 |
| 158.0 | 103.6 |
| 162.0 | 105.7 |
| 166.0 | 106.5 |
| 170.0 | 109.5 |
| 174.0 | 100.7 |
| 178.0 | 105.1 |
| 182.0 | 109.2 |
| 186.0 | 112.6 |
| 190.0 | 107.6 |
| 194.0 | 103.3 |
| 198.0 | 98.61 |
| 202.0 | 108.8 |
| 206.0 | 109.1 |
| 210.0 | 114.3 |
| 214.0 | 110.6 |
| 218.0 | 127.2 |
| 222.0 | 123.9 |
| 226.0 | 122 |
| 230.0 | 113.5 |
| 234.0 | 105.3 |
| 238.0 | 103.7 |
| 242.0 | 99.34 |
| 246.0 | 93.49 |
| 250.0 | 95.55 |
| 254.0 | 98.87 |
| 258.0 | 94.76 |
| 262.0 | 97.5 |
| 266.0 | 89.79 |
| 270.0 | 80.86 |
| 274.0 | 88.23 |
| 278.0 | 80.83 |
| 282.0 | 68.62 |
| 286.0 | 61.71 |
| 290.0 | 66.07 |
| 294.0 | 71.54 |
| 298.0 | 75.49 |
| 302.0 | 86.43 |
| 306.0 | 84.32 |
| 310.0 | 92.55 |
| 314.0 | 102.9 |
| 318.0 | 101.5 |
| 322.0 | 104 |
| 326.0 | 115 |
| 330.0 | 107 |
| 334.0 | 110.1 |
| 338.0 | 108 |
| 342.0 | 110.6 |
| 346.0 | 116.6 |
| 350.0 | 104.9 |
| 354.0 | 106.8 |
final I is -0.21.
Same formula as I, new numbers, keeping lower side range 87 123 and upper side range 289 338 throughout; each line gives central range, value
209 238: -0.11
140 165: 0.08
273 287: 0.30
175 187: 0.02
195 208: 0.02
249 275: 0.09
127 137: 0.04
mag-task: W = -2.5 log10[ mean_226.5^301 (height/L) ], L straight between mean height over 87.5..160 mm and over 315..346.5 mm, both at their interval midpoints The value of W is 0.24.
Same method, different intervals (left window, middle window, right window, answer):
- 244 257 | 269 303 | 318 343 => 0.327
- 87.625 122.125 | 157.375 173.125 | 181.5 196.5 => 0.047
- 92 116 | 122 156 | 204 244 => 0.085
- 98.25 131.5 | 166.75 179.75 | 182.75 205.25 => 0.041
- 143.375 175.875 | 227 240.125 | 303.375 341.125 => -0.044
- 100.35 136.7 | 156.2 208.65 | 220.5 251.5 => 0.049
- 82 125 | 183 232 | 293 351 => -0.028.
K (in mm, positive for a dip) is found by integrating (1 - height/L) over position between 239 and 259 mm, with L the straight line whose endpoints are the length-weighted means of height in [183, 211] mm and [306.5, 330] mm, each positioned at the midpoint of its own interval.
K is 1.61 mm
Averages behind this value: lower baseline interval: 108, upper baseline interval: 102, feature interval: 96.8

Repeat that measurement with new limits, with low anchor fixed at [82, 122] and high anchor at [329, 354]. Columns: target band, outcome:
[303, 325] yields 2.6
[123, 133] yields 0.5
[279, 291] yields 4.8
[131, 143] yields 0.8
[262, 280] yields 4.2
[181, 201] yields 1.6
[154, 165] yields 1.1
